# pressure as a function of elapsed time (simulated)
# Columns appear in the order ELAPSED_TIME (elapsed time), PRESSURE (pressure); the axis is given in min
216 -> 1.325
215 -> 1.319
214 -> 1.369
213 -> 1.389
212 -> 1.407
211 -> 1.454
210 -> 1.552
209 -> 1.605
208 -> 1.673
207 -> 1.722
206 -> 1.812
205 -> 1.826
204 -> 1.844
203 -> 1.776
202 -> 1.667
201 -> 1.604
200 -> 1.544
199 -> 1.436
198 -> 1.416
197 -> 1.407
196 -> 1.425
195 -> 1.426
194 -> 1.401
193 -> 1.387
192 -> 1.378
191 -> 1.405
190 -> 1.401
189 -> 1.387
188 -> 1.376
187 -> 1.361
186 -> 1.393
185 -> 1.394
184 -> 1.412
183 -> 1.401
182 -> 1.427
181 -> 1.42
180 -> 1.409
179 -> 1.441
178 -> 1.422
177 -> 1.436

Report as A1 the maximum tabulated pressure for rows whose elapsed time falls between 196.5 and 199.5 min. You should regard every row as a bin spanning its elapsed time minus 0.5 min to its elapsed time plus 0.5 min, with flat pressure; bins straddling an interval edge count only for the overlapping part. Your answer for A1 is 1.436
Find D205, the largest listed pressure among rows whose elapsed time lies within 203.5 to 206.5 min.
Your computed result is 1.844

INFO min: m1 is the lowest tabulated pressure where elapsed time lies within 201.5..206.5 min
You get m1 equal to 1.667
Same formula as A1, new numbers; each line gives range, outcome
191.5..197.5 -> 1.426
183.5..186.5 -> 1.412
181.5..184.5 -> 1.427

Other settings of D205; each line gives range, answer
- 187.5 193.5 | 1.405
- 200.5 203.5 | 1.776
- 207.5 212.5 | 1.673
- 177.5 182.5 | 1.441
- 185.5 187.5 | 1.393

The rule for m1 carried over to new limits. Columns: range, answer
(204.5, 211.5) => 1.454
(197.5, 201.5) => 1.416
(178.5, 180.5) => 1.409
